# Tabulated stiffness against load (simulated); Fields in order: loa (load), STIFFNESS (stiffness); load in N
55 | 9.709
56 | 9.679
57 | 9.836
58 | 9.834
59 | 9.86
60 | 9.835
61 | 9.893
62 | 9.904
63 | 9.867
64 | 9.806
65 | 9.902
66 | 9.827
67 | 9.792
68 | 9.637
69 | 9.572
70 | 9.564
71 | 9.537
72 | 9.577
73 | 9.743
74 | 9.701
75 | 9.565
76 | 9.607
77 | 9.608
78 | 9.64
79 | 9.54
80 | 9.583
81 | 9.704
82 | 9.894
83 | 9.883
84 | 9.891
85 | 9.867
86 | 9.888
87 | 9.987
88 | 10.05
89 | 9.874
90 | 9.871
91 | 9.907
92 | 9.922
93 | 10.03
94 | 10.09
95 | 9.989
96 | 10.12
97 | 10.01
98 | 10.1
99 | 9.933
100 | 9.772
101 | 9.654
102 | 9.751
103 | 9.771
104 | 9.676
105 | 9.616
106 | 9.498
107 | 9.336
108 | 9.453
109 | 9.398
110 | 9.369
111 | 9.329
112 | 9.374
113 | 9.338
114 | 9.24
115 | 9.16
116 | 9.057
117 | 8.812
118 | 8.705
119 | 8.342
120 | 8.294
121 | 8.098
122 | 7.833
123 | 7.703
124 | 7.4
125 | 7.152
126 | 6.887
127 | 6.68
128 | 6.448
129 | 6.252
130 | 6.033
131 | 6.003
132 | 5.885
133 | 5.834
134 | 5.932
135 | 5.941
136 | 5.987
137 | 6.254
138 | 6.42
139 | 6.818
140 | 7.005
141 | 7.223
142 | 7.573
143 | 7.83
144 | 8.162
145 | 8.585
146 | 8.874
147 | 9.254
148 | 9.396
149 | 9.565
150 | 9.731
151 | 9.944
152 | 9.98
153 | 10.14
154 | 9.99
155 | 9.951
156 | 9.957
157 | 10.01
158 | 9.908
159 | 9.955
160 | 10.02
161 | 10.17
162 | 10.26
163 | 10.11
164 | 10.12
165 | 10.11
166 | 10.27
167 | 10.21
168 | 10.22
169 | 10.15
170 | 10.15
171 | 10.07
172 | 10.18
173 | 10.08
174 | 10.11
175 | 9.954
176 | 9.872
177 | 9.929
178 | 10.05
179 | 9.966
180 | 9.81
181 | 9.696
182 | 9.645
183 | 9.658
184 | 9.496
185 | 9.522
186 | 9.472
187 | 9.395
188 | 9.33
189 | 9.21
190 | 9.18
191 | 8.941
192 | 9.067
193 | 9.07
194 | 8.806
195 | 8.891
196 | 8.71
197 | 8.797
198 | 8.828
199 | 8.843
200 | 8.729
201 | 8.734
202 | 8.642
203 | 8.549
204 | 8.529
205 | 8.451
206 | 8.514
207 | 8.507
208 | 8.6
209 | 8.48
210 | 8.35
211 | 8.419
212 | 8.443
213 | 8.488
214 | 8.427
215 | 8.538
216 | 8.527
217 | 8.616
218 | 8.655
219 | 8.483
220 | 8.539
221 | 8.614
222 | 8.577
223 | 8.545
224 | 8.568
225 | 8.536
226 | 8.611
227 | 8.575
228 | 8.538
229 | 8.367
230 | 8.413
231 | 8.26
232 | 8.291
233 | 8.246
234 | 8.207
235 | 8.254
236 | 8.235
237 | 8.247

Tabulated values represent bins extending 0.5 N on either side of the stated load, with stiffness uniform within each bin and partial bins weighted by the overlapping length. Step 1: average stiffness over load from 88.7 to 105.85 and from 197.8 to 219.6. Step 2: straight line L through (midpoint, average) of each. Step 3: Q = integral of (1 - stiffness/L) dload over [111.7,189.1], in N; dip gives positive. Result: 3.5 N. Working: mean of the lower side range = 9.88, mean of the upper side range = 8.56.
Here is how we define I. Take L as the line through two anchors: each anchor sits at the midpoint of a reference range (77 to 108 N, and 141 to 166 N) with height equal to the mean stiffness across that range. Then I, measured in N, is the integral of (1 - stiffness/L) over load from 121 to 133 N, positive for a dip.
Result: 3.6 N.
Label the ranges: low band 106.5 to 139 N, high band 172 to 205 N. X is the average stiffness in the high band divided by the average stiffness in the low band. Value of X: 1.21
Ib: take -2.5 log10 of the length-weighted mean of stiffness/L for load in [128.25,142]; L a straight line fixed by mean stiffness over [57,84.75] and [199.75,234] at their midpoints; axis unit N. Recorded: 0.41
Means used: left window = 9.74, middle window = 6.33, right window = 8.5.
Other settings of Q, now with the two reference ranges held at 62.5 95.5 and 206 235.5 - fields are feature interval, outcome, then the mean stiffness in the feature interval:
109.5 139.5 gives 6.0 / 7.49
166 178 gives -1.6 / 10.1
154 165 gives -1.2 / 10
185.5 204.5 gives -0.5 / 8.93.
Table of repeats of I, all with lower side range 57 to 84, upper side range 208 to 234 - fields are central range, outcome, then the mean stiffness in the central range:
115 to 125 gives 1.16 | 8.24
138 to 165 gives -0.49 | 9.21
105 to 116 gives 0.06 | 9.35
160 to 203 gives -3.72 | 9.58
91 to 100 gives -0.45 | 10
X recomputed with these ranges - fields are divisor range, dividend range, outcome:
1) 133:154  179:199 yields 1.15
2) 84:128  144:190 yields 1.07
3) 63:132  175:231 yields 0.97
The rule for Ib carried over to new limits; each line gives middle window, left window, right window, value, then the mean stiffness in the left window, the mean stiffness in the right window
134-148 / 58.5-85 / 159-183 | 0.32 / 9.73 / 10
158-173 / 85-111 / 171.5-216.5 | -0.09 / 9.79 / 9.1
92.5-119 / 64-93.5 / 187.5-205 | 0.00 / 9.76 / 8.86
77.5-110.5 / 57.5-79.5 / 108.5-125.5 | -0.07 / 9.72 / 8.62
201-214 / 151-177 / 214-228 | 0.05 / 10.1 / 8.56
